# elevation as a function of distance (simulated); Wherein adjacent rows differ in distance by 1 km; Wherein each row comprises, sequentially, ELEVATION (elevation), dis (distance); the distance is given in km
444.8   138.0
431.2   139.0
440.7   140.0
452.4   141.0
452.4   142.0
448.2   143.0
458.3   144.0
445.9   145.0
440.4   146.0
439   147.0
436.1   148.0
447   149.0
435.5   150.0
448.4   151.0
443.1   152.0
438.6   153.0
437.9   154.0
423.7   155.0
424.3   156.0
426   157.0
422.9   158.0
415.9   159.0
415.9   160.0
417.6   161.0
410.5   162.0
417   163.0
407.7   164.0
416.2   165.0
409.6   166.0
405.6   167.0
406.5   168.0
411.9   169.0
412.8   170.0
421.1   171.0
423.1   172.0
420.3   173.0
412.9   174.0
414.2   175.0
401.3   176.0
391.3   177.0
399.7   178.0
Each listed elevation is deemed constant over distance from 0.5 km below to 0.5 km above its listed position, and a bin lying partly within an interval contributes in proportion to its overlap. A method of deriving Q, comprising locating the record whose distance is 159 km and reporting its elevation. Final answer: 415.9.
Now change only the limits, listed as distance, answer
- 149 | 447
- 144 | 458.3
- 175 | 414.2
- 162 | 410.5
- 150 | 435.5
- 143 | 448.2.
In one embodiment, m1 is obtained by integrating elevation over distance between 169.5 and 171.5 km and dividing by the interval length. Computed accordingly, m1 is 417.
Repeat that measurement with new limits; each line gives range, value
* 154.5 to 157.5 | 425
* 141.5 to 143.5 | 450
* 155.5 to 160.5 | 421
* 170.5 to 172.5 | 422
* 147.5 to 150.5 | 440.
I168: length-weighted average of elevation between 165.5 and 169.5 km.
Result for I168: 408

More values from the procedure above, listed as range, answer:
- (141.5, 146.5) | 449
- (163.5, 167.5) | 410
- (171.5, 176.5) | 414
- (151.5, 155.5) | 436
